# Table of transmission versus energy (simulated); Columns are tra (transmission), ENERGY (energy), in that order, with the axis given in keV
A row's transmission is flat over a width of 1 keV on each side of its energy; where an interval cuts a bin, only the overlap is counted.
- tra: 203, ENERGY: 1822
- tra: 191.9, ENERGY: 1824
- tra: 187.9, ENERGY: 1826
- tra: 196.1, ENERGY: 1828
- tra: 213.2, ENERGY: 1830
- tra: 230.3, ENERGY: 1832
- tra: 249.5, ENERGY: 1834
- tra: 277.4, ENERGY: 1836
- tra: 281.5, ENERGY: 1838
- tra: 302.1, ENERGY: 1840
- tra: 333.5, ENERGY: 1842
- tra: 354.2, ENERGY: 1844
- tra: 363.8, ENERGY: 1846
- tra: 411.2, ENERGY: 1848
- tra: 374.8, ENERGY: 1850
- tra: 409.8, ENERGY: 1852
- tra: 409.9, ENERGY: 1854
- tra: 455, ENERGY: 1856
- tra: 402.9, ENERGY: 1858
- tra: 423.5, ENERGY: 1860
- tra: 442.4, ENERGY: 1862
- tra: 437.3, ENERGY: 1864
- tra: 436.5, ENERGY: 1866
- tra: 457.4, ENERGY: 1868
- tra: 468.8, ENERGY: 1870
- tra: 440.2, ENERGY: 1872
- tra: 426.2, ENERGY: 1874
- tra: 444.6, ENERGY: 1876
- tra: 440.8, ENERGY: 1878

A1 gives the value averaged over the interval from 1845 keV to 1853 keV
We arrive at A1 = 390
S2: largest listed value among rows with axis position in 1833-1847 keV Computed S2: 363.8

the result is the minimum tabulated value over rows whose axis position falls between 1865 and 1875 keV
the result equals 426.2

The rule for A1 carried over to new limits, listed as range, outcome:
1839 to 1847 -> 338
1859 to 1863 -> 433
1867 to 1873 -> 455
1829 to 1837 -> 243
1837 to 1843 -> 306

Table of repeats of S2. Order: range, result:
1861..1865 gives 442.4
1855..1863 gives 455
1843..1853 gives 411.2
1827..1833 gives 230.3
